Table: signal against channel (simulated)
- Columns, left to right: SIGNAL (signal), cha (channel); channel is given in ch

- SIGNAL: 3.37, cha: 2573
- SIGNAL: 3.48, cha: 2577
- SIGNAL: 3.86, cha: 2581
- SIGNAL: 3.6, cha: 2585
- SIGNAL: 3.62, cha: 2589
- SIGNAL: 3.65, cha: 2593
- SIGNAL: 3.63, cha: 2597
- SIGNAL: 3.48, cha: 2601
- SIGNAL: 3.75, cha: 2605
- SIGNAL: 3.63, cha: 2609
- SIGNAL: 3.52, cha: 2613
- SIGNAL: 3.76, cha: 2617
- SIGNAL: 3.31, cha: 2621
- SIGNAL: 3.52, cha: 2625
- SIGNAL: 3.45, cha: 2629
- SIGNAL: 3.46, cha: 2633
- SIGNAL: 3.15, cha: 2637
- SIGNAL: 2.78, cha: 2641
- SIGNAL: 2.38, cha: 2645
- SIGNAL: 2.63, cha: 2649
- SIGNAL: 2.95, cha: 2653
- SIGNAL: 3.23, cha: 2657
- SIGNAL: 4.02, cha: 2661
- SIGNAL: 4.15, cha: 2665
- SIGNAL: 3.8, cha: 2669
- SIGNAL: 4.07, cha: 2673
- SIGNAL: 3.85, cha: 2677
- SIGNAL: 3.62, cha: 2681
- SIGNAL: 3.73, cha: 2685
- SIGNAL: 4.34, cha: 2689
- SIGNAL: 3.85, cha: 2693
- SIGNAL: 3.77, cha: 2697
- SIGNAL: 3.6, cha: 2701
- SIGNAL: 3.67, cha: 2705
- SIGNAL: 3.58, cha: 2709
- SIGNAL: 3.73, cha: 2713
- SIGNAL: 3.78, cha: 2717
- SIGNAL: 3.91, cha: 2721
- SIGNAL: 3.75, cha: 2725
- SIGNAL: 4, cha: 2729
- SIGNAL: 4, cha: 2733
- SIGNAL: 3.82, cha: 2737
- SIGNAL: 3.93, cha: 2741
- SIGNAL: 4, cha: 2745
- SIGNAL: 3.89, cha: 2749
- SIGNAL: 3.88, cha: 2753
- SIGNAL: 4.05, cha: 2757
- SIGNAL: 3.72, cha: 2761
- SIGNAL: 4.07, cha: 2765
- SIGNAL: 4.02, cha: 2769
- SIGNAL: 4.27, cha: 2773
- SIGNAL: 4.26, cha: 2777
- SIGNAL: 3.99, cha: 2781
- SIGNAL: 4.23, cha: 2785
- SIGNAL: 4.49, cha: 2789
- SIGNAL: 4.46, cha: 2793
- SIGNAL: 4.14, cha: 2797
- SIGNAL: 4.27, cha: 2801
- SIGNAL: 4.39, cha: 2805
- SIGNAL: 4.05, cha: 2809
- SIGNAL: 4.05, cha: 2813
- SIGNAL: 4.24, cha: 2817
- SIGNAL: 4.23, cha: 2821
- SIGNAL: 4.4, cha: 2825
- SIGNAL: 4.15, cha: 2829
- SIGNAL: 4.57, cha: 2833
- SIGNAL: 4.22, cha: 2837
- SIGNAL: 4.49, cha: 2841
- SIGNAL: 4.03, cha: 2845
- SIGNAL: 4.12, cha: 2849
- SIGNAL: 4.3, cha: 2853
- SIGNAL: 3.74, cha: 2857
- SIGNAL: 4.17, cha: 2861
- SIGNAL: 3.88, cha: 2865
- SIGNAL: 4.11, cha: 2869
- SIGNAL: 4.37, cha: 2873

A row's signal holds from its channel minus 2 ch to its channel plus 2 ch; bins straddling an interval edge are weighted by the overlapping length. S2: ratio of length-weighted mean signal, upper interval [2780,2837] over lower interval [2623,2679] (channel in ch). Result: 1.26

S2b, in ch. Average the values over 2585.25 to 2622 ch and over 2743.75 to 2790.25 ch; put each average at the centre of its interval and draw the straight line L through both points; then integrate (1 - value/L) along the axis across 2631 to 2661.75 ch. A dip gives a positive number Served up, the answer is 5.7 ch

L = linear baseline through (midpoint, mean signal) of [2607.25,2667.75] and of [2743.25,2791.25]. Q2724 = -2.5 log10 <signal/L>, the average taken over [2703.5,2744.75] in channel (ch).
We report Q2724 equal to 0.00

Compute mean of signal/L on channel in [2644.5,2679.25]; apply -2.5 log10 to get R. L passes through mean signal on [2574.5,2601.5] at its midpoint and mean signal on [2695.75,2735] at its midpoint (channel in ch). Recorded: 0.06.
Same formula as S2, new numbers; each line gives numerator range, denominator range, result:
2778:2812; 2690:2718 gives 1.14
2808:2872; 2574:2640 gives 1.18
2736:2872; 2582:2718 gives 1.16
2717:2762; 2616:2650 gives 1.24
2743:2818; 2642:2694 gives 1.16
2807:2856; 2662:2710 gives 1.10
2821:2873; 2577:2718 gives 1.18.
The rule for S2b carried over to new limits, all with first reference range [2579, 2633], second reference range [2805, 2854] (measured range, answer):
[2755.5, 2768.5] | 0.3 ch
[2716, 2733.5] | 0.2 ch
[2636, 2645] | 2.1 ch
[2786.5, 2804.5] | -0.9 ch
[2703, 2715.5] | 0.7 ch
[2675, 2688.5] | 0.0 ch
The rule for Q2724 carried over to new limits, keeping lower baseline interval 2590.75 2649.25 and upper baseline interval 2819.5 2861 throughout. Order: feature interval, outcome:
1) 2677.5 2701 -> -0.06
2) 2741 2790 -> -0.03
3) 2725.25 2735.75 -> -0.04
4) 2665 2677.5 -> -0.11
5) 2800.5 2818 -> -0.02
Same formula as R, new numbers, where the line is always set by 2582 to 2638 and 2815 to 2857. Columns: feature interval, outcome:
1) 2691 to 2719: 0.04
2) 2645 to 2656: 0.31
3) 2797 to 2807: -0.04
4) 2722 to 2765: 0.01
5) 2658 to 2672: -0.06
